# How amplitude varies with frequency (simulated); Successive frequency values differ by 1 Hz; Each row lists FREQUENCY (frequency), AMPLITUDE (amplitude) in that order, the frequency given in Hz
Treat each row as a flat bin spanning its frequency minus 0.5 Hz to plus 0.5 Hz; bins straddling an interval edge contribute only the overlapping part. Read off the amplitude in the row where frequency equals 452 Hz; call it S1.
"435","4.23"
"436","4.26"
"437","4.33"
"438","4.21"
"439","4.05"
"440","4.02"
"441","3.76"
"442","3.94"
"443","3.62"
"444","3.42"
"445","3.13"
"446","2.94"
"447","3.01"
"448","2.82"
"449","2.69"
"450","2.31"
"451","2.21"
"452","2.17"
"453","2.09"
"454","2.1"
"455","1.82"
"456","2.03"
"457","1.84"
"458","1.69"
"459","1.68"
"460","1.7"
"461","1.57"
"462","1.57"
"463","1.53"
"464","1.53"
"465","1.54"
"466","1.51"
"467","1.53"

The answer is 2.17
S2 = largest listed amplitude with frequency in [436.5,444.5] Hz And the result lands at 4.33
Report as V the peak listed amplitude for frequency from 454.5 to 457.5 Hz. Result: 2.03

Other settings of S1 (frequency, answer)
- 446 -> 2.94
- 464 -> 1.53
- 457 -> 1.84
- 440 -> 4.02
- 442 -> 3.94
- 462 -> 1.57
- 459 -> 1.68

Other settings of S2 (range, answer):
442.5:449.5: 3.62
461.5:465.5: 1.57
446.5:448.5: 3.01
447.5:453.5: 2.82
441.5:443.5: 3.94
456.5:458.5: 1.84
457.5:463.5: 1.7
